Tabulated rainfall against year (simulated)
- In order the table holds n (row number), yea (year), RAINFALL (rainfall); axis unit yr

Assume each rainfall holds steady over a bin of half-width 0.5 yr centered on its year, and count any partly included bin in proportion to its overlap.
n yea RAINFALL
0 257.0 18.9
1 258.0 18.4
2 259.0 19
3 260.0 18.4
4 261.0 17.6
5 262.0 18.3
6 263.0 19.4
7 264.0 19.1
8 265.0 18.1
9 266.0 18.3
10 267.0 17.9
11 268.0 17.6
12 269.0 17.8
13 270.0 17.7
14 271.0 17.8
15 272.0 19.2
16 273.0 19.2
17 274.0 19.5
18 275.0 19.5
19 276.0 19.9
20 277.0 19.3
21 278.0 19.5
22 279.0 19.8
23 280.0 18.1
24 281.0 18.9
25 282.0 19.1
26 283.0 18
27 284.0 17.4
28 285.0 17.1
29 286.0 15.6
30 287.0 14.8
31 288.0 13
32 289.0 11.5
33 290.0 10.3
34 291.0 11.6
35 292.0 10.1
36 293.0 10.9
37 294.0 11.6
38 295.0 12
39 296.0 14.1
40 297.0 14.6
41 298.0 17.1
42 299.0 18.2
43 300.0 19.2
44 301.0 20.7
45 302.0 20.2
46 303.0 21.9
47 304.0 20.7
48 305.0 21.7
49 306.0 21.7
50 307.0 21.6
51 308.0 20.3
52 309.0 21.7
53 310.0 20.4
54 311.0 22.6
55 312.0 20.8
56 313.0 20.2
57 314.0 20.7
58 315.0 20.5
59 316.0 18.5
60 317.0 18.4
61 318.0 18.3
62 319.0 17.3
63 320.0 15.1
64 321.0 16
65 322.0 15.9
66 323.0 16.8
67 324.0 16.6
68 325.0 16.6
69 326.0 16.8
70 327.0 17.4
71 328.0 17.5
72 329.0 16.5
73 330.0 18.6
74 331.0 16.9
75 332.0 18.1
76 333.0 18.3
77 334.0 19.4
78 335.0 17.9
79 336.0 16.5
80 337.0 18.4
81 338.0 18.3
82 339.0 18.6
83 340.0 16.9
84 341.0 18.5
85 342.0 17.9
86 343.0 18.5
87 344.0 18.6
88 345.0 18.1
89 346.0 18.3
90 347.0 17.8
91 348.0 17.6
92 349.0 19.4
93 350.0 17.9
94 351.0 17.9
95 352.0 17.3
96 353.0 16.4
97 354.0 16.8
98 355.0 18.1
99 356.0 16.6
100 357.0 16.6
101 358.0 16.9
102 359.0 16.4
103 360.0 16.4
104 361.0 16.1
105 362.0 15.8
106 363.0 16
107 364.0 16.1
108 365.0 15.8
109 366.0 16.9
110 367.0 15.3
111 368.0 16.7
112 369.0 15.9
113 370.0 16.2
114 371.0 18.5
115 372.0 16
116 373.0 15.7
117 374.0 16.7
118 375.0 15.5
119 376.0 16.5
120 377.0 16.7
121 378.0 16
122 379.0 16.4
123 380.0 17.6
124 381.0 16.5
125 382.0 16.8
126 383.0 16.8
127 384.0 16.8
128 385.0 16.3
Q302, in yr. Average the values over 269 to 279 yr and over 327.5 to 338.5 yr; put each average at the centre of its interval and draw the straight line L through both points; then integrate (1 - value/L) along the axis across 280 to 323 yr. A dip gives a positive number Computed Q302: 2.5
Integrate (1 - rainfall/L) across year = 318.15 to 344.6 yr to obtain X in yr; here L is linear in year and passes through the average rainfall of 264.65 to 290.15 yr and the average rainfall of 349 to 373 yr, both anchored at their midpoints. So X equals -0.7 yr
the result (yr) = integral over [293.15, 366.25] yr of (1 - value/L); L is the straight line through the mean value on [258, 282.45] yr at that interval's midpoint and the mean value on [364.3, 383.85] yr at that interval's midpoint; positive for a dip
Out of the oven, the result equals -1.92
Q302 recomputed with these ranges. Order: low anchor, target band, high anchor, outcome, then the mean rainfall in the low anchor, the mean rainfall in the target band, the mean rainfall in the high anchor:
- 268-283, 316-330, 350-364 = 0.5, 18.9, 17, 16.7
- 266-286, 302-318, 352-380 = -2.7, 18.5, 20.7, 16.4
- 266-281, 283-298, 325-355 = 4.1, 18.8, 13.5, 17.8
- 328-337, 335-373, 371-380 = -0.2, 17.8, 17.2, 16.4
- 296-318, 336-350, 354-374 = -0.3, 19.9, 18.1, 16.4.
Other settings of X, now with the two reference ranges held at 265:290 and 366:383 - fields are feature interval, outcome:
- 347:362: -0.4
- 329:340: -0.7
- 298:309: -2.0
